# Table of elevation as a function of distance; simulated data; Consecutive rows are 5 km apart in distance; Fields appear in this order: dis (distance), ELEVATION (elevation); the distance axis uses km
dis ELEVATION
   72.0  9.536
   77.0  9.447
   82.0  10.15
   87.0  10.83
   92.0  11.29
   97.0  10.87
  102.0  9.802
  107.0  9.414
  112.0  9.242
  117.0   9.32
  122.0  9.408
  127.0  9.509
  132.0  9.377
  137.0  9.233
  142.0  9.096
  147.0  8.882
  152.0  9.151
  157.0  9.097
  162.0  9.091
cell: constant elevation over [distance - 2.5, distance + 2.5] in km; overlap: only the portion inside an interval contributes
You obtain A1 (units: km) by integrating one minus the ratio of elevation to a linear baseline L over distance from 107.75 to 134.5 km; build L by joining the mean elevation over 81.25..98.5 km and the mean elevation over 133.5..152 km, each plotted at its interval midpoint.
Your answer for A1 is 1.2 km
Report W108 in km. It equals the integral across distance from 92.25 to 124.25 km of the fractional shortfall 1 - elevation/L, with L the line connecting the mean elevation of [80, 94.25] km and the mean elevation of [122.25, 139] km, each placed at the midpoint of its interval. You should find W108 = 1.0 km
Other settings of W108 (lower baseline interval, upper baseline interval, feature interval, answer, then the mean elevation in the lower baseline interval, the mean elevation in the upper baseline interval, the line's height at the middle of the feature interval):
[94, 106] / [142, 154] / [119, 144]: 0.3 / 10.3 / 9.03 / 9.45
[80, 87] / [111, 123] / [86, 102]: -1.2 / 10.4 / 9.32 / 10.1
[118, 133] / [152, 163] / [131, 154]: 0.3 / 9.43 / 9.11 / 9.26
